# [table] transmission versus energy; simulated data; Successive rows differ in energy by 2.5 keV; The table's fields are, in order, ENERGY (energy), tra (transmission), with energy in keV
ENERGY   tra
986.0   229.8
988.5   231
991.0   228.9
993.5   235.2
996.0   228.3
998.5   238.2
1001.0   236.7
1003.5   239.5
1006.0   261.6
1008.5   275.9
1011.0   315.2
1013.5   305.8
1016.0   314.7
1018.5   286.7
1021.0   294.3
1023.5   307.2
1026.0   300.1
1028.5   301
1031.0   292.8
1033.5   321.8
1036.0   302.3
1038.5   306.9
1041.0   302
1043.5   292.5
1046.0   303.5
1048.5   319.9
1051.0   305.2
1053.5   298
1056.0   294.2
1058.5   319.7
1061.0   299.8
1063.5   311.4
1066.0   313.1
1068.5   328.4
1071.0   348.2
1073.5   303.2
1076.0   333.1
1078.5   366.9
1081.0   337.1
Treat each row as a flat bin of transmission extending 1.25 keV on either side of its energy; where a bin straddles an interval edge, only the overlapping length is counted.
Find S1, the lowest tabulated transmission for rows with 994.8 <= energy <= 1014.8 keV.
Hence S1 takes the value 228.3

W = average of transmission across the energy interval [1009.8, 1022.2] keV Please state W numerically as 303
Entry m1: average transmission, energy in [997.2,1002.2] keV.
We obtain 237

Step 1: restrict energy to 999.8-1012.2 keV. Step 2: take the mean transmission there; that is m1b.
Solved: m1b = 266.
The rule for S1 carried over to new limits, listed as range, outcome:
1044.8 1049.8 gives 303.5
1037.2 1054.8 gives 292.5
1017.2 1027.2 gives 286.7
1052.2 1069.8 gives 294.2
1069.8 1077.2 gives 303.2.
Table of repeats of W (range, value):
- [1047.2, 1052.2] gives 313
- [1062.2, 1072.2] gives 325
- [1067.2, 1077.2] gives 328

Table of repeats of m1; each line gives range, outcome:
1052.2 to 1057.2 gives 296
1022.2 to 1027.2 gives 304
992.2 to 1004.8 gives 236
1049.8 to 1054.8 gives 301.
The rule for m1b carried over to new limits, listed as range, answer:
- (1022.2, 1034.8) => 305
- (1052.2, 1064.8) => 305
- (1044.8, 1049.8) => 312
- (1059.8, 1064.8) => 306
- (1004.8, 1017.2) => 295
